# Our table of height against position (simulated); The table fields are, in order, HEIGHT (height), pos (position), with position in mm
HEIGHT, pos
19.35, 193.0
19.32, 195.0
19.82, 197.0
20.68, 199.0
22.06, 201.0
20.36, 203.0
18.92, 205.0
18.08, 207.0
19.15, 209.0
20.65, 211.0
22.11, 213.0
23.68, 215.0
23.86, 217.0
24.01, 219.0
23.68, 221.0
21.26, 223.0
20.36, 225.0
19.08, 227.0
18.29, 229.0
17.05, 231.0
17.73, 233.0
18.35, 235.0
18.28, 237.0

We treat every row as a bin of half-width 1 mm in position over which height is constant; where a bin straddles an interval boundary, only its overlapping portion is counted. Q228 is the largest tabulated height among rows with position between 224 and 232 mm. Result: 20.36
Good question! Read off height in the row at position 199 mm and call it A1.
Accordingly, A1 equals 20.68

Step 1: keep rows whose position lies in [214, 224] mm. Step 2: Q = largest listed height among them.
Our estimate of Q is 24.01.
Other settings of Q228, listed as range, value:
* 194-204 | 22.06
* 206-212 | 20.65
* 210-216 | 23.68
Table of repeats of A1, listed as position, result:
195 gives 19.32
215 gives 23.68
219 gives 24.01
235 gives 18.35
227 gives 19.08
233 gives 17.73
